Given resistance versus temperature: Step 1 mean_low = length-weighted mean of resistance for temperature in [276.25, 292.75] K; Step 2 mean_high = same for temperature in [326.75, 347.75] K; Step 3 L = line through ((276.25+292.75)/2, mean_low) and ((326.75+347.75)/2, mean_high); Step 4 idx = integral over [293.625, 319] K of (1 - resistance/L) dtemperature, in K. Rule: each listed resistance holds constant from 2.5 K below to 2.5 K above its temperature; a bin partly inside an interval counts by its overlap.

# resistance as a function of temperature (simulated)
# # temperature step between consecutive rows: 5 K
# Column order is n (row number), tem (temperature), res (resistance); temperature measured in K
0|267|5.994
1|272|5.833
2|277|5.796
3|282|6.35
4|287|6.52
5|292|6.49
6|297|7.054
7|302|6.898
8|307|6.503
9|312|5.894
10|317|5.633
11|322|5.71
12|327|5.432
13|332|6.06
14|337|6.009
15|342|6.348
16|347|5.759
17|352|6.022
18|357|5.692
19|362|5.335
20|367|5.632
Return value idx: -0.9 K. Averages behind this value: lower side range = 6.32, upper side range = 5.99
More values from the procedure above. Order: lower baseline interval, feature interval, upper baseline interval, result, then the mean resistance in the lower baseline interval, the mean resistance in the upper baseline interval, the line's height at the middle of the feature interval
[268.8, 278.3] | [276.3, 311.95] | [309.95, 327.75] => -4.6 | 5.83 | 5.68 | 5.76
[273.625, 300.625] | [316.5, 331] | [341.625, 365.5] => 1.1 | 6.44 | 5.78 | 6.07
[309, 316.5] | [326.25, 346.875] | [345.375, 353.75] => -0.4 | 5.86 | 5.89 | 5.88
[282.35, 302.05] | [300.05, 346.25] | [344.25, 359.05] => 1.5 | 6.68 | 5.84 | 6.24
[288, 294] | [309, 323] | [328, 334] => 0.8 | 6.5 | 5.9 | 6.13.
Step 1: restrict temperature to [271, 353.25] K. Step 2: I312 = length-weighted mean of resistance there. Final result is 6.14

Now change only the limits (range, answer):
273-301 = 6.43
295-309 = 6.82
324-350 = 5.92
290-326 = 6.27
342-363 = 5.81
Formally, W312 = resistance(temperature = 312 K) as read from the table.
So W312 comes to 5.894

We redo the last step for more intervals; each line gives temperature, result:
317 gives 5.633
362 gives 5.335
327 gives 5.432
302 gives 6.898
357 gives 5.692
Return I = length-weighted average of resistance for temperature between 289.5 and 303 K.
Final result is 6.8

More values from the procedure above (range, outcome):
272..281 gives 5.9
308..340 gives 5.83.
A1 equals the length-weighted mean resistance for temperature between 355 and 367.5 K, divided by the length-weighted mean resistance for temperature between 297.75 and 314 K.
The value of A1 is 0.8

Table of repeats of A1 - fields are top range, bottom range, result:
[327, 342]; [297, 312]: 0.90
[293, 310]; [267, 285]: 1.13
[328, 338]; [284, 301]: 0.89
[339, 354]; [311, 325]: 1.06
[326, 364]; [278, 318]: 0.91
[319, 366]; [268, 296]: 0.93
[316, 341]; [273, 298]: 0.91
